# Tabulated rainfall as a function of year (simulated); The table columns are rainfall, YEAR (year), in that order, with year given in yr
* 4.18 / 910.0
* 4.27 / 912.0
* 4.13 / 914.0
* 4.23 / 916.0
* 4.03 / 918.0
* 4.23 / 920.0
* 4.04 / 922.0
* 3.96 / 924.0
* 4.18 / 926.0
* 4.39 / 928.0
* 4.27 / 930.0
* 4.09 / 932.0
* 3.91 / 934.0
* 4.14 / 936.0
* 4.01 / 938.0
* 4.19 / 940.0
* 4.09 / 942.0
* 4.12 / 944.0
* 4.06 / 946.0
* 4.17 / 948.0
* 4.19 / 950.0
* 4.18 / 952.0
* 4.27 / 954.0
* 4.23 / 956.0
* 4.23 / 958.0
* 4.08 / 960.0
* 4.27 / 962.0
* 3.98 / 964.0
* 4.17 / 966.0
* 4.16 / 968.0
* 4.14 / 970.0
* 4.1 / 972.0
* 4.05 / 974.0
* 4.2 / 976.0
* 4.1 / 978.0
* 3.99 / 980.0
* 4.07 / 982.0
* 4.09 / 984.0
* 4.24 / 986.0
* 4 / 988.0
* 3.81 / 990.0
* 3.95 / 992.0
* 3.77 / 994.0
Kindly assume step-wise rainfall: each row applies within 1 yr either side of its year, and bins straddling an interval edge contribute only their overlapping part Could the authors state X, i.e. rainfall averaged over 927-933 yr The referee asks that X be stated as 4.25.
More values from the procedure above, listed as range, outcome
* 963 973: 4.11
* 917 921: 4.13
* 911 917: 4.21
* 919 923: 4.13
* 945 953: 4.15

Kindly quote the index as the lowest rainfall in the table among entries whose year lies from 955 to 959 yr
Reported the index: 4.23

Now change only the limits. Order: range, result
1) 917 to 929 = 3.96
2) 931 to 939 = 3.91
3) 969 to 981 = 3.99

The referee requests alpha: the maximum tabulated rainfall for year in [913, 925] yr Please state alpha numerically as 4.23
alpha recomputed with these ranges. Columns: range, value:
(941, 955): 4.27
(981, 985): 4.09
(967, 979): 4.2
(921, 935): 4.39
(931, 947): 4.19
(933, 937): 4.14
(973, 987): 4.24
